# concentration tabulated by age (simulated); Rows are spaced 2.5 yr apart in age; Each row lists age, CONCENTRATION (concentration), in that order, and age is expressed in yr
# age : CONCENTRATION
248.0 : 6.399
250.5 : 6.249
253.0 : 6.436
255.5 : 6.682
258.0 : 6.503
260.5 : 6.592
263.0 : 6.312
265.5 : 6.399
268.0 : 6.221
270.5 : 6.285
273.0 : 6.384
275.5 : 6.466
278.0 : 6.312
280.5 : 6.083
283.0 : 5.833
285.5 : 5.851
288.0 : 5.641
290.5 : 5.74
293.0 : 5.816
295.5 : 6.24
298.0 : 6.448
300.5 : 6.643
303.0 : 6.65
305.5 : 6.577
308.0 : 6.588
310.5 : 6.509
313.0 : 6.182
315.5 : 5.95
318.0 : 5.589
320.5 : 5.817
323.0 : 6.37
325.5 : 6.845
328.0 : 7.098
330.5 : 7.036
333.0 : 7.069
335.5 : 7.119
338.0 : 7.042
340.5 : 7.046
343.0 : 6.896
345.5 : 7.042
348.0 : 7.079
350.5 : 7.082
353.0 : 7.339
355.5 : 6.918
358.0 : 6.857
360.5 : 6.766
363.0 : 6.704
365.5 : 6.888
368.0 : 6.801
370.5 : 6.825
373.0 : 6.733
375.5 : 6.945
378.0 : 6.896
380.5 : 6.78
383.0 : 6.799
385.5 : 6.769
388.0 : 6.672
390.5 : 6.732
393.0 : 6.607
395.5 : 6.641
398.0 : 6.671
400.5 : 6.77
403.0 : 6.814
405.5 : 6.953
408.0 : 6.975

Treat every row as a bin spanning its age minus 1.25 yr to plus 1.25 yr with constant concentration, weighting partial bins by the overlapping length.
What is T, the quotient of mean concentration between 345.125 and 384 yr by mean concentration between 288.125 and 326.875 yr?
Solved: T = 1.1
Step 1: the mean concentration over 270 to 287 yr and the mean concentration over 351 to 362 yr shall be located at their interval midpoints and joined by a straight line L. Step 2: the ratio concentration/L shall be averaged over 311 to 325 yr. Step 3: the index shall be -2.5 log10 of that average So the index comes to 0.09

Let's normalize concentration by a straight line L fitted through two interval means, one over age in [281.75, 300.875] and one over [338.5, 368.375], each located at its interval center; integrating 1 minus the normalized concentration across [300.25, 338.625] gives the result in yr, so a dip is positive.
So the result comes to -0.7 yr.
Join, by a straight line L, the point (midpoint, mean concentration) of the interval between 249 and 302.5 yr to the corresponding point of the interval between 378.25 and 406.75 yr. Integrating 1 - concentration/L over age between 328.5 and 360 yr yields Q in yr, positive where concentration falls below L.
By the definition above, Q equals -2.38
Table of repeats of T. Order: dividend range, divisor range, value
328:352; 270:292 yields 1.16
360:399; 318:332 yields 1.03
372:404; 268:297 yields 1.11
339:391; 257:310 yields 1.10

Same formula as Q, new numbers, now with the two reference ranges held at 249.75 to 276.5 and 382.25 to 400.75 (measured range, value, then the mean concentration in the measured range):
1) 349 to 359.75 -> -0.7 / 7.04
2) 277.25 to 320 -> 2.3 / 6.15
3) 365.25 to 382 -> -0.4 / 6.83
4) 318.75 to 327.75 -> 0.2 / 6.39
